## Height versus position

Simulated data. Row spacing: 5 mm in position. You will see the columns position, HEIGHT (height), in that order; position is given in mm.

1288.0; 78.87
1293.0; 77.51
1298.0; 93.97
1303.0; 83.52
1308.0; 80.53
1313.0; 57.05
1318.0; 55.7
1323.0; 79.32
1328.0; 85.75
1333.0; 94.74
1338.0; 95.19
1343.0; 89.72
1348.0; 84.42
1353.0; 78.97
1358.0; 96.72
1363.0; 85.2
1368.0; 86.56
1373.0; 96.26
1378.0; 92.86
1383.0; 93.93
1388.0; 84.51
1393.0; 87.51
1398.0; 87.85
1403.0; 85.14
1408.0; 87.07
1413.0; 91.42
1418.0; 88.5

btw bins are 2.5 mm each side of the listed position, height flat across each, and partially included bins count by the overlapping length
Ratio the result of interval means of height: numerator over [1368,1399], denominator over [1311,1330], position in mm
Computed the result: 1.3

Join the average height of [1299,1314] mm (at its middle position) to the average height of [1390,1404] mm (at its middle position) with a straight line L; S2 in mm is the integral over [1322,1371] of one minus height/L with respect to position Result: -3.9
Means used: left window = 77.4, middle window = 88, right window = 86.9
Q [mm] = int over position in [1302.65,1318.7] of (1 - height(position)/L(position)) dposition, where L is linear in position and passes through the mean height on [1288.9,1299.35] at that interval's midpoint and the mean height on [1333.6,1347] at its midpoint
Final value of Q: 3.29 mm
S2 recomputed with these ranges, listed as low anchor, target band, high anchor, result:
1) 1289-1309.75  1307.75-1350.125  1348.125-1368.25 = 2.48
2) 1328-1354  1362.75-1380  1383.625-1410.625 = -0.58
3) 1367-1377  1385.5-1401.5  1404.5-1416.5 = 0.68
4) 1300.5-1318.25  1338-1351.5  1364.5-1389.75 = -1.13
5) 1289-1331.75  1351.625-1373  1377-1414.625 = -1.07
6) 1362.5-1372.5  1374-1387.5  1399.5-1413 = -0.71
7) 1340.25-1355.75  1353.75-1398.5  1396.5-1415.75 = -1.85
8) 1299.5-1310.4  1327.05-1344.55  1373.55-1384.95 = -0.87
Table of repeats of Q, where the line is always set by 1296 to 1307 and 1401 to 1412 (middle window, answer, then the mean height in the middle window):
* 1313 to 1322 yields 2.8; 60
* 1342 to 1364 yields 0.0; 86.9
